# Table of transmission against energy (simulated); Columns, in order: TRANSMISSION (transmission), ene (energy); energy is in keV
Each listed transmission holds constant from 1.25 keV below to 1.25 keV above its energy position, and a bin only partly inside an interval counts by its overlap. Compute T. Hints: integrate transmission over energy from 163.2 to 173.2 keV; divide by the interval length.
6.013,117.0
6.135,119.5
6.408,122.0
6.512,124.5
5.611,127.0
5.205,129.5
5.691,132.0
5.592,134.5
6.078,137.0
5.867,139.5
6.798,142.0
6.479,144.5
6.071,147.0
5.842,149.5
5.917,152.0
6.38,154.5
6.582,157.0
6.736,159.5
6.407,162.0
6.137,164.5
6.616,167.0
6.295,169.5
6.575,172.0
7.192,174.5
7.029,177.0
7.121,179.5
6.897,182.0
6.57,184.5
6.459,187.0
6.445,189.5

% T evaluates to 6.4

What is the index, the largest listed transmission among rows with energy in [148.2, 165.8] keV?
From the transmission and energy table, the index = 6.736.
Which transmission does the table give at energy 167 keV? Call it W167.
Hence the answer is 6.616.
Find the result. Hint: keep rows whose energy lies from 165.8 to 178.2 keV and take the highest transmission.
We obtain 7.192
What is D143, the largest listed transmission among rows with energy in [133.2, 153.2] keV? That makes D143 6.798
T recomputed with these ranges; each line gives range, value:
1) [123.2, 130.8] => 5.78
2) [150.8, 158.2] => 6.29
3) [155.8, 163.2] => 6.58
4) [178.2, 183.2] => 7.01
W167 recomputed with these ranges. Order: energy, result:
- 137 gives 6.078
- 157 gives 6.582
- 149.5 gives 5.842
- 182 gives 6.897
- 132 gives 5.691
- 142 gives 6.798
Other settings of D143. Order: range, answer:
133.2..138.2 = 6.078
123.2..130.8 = 6.512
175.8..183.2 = 7.121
